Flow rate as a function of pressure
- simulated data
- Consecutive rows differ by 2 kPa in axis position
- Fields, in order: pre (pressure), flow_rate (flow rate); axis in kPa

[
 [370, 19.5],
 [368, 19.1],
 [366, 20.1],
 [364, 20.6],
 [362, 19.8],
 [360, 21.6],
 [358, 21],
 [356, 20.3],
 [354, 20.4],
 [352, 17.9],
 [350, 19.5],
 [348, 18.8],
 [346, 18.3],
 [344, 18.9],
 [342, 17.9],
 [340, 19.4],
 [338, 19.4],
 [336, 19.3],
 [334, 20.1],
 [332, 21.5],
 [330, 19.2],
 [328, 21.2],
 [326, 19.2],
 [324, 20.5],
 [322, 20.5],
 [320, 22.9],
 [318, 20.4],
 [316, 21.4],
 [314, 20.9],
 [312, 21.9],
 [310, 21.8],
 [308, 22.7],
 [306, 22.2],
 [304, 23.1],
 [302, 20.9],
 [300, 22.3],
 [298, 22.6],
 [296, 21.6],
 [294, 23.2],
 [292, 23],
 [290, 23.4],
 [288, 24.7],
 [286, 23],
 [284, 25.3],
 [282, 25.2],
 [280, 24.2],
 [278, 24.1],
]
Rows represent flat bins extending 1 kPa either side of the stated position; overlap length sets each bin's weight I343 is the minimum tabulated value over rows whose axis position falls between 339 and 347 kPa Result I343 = 17.9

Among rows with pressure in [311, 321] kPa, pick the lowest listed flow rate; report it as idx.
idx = 20.4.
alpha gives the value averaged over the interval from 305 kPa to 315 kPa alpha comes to 21.9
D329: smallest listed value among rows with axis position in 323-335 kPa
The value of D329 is 19.2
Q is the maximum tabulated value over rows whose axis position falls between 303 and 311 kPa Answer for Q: 23.1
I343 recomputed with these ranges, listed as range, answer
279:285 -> 24.2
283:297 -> 21.6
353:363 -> 19.8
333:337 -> 19.3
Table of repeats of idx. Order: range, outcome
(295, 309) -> 20.9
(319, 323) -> 20.5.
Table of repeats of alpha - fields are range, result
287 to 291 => 24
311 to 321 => 21.5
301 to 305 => 22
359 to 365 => 20.7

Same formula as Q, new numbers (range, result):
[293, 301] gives 23.2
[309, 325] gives 22.9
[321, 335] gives 21.5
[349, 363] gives 21.6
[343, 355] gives 20.4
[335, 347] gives 19.4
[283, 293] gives 25.3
